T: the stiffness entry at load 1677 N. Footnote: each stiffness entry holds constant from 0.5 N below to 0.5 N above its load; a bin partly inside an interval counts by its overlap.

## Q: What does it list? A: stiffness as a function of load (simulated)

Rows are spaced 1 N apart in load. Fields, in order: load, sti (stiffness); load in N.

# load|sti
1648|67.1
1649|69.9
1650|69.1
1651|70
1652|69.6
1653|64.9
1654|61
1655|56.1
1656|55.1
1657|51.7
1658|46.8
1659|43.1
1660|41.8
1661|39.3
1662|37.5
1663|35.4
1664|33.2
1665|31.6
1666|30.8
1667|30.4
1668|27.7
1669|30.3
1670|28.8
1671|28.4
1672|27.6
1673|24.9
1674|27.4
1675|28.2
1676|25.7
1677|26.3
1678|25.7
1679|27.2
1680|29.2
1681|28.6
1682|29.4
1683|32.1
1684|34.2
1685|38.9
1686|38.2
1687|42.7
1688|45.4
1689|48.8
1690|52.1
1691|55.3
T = 26.3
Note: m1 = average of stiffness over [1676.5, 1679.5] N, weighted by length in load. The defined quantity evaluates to 26.4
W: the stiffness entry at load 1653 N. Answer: 64.9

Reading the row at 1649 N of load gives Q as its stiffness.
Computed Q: 69.9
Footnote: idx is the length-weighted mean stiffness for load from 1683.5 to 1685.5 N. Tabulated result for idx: 36.5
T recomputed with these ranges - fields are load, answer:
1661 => 39.3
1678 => 25.7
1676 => 25.7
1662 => 37.5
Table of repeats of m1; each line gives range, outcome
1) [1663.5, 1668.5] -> 30.7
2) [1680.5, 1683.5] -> 30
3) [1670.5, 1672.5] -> 28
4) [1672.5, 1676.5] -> 26.6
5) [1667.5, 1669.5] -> 29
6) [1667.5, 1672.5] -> 28.6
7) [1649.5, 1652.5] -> 69.6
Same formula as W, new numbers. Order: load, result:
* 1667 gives 30.4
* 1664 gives 33.2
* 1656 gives 55.1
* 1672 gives 27.6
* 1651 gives 70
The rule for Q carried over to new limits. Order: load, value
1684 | 34.2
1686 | 38.2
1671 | 28.4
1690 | 52.1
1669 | 30.3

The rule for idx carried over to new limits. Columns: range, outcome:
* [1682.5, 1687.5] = 37.2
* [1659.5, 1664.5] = 37.4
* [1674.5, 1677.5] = 26.7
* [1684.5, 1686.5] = 38.5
